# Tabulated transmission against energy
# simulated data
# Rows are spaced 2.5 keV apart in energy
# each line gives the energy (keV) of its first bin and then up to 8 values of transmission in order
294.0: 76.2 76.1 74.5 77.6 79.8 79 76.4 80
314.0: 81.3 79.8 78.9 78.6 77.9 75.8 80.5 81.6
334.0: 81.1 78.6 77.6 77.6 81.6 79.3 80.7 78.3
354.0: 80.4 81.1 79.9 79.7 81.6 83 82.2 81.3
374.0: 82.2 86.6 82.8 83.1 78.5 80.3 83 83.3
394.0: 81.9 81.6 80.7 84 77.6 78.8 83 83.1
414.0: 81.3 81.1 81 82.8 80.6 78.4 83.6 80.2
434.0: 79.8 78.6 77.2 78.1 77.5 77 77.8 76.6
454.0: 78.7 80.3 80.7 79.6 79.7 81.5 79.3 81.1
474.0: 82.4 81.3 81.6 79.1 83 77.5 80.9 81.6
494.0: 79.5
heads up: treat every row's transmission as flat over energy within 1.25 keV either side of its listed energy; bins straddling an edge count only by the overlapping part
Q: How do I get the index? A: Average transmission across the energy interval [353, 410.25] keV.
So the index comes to 81.6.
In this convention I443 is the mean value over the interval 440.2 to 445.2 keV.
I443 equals 77.8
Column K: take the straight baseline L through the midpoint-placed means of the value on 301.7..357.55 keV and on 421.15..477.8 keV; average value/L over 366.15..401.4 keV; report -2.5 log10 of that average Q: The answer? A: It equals -0.04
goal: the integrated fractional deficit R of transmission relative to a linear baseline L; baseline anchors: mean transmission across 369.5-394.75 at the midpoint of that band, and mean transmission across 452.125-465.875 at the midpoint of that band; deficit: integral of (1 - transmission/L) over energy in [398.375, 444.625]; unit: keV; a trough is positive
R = 0.3 keV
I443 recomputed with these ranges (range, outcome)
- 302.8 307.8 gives 79.4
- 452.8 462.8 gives 79.8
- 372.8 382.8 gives 83.7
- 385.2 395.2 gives 82.1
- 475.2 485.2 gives 81.2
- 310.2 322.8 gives 79.7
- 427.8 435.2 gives 81.2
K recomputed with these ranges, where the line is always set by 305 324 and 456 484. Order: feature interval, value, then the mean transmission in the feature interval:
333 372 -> -0.010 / 80.2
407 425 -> -0.021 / 81.7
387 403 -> -0.031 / 82.2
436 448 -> 0.038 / 77.6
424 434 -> -0.004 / 80.6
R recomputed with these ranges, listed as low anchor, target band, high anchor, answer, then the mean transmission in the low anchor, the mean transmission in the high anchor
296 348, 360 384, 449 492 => -0.9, 78.8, 80.2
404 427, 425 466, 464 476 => 1.0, 81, 80.9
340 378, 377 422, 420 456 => -0.9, 81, 79.1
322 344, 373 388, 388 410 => -0.3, 79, 81.5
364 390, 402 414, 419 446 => 0.0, 82.3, 79.7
